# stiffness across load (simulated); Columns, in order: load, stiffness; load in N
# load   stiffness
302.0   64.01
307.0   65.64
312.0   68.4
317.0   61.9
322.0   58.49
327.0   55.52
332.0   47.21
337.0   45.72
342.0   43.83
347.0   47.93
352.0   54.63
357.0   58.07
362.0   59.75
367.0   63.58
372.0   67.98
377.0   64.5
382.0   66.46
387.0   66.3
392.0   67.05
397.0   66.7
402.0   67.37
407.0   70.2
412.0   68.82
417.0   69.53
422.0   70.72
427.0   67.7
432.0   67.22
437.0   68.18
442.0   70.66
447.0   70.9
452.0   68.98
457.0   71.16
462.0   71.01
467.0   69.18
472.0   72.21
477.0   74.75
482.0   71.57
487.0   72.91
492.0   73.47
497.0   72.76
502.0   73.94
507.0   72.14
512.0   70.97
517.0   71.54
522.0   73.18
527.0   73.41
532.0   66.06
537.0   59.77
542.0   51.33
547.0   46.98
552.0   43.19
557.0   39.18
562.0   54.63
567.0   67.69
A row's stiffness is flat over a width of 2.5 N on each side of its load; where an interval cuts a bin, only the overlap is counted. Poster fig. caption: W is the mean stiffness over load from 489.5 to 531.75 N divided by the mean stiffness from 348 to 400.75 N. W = 1.1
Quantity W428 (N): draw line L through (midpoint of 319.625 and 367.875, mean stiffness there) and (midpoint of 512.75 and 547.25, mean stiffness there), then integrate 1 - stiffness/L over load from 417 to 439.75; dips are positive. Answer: -4.0 N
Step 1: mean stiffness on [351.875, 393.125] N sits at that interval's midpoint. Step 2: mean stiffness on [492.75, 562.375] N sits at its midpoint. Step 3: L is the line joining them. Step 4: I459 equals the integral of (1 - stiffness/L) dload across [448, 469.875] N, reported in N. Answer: -2.5 N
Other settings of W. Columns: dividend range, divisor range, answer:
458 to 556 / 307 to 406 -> 1.12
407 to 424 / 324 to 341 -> 1.42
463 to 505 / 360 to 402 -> 1.11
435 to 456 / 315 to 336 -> 1.27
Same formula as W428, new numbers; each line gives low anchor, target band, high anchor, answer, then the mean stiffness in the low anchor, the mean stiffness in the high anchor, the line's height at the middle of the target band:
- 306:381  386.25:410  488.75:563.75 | -3.39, 57.6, 63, 59.2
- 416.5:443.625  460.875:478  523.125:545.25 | -1.29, 68.9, 62.8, 66.6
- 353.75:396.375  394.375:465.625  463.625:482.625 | -0.76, 64.2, 71.9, 68.5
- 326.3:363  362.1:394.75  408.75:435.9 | -3.78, 51.1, 68.8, 58.8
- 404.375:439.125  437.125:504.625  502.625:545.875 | -3.70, 68.9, 66.9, 68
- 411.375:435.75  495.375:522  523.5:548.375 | -4.14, 68.8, 60.6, 62.6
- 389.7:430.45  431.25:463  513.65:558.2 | -1.98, 68.5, 59.1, 65.7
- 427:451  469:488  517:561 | -2.45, 69.1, 57.4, 64.5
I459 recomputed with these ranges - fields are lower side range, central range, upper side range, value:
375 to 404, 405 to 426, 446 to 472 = -0.5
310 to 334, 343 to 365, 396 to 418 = 2.7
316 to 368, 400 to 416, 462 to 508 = -1.7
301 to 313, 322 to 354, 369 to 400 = 7.9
